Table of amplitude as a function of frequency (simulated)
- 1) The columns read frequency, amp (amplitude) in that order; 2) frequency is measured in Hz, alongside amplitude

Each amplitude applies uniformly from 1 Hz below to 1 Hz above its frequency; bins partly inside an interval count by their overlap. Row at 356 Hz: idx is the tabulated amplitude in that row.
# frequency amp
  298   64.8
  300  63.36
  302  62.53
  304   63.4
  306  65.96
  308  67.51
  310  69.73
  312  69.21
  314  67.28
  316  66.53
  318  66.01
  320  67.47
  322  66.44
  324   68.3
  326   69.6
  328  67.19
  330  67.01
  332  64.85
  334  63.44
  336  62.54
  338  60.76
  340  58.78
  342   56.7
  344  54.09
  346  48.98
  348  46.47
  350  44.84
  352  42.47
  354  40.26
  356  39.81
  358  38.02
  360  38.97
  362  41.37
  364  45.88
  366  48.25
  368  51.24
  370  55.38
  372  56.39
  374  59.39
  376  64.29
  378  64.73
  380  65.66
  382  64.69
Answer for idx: 39.81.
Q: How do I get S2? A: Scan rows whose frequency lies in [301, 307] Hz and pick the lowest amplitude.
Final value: 62.53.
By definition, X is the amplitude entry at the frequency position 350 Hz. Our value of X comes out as 44.84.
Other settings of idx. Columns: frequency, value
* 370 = 55.38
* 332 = 64.85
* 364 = 45.88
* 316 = 66.53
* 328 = 67.19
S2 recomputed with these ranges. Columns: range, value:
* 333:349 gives 46.47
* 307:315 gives 67.28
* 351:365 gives 38.02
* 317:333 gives 64.85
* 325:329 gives 67.19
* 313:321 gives 66.01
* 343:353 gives 42.47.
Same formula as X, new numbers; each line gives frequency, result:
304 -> 63.4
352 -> 42.47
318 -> 66.01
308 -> 67.51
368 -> 51.24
